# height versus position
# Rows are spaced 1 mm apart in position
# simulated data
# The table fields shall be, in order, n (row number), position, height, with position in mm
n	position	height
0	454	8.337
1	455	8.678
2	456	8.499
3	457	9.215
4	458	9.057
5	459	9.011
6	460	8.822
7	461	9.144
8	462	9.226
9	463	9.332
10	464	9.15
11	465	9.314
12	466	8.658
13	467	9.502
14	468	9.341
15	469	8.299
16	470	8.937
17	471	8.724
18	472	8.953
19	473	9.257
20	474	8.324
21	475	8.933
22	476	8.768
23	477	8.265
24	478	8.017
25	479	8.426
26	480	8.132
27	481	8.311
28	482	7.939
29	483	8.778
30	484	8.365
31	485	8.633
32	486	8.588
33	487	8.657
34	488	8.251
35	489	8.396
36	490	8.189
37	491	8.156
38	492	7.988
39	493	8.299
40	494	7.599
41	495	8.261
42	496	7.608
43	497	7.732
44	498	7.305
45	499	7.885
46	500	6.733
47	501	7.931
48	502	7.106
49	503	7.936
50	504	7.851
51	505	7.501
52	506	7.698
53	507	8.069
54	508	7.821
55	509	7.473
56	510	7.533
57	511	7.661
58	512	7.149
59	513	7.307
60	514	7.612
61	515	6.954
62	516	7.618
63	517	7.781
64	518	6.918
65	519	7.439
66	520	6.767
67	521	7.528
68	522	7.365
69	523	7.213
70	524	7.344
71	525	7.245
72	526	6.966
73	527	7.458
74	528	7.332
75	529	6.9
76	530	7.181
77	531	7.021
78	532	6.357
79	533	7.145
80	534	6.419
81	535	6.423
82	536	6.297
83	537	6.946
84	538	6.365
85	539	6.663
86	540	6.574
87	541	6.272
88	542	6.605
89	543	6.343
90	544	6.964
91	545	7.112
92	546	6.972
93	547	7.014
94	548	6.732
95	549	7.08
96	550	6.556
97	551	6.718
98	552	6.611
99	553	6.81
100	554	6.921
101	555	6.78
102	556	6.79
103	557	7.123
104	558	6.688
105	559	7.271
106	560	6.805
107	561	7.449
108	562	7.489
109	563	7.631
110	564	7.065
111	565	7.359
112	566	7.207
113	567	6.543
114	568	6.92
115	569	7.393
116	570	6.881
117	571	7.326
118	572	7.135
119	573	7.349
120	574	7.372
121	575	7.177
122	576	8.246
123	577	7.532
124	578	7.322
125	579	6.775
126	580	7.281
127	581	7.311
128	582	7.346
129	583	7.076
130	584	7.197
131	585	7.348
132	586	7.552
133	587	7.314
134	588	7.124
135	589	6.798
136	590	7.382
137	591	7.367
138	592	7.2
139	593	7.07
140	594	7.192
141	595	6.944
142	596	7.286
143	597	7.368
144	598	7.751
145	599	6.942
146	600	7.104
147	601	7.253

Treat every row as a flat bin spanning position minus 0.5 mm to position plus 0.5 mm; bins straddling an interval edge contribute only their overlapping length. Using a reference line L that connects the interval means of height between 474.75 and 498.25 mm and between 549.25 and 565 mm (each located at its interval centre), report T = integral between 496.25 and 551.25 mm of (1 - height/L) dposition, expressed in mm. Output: 3.2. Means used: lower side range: 8.24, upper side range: 6.99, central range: 7.15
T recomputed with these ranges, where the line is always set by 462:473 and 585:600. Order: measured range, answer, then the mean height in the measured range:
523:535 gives 1.7 mm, 7.02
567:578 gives 0.3 mm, 7.3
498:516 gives 2.0 mm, 7.54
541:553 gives 1.7 mm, 6.77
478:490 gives 0.6 mm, 8.38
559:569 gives 0.6 mm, 7.18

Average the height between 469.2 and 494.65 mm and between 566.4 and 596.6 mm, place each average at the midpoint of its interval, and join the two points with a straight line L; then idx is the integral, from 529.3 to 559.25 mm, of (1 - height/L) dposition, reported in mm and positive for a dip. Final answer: 3.6 mm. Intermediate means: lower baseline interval 8.43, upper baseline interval 7.23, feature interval 6.76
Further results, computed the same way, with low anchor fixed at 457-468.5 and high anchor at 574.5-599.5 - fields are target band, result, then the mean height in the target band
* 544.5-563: 1.94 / 6.96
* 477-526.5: 4.64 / 7.76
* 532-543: 2.02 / 6.55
